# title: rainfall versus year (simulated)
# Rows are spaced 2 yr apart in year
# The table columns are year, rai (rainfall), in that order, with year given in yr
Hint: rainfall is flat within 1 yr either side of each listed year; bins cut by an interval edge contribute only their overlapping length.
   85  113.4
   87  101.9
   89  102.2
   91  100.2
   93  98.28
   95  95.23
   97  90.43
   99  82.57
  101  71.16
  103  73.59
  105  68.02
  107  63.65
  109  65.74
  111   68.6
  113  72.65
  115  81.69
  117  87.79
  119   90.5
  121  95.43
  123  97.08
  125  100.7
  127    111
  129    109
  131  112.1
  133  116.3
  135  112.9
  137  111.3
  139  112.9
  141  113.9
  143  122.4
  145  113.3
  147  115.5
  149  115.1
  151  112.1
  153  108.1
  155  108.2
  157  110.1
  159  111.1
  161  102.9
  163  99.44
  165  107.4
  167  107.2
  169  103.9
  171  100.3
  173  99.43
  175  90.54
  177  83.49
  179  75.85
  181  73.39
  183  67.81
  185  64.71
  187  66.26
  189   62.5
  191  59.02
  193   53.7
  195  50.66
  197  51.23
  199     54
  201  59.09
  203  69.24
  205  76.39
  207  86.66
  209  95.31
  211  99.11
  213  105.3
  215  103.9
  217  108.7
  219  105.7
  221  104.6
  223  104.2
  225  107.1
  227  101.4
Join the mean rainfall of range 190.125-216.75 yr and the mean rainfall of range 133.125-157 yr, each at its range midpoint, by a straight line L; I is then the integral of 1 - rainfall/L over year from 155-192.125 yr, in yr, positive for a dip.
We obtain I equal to 2.7 yr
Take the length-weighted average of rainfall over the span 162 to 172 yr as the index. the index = 104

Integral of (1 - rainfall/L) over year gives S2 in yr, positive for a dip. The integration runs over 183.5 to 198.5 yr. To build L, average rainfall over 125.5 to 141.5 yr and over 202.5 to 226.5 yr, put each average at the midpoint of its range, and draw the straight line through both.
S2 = 6.4 yr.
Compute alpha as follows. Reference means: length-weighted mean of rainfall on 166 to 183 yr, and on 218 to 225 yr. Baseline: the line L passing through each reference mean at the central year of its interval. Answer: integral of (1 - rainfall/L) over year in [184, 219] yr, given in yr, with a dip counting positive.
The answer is 8.49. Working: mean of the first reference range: 90.4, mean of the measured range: 75.4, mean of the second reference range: 105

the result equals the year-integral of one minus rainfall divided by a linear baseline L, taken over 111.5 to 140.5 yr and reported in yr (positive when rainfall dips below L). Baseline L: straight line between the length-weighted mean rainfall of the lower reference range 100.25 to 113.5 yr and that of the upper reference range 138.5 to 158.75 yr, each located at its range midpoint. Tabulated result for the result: -3.59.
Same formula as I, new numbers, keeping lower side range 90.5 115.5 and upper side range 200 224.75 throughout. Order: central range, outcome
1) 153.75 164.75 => -2.5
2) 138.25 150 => -4.3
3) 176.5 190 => 2.9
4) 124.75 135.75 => -3.8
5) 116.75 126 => -1.5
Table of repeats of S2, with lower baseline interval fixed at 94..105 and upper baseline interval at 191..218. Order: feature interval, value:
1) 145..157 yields -4.9 yr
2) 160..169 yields -2.9 yr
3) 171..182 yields -1.1 yr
